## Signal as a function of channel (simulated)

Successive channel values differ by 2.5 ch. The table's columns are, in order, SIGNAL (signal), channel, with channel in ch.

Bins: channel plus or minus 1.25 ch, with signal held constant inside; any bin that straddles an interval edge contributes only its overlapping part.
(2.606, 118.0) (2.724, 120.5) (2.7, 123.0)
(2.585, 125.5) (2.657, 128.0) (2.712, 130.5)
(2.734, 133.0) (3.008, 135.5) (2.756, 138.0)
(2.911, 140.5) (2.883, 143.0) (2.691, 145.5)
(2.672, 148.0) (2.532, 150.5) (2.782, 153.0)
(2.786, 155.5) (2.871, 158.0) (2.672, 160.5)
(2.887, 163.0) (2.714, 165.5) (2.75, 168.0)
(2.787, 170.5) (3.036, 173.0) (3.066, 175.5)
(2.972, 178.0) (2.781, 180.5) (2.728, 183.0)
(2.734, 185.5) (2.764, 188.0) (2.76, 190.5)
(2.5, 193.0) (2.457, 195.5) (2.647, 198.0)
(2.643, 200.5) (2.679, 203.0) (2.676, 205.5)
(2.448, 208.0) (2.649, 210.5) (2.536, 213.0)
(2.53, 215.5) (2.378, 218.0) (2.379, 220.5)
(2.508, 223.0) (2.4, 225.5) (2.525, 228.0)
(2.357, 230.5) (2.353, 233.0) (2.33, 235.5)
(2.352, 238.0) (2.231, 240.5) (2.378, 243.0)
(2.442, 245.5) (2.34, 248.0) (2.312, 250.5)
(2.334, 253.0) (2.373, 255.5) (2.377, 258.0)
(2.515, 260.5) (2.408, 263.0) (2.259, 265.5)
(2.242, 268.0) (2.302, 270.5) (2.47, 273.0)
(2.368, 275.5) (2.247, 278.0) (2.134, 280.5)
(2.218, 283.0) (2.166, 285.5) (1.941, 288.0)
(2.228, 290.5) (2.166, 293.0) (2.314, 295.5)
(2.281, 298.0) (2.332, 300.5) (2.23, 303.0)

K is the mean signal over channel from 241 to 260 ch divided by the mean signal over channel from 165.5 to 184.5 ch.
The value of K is 0.83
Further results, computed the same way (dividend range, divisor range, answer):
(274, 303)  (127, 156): 0.80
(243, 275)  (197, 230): 0.93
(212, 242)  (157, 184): 0.85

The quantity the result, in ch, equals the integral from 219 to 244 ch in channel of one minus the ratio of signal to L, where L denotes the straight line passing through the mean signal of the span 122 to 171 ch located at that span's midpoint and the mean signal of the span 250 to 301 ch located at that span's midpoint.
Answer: 0.6 ch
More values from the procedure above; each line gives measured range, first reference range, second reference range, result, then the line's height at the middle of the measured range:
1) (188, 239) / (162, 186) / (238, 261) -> 1.60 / 2.59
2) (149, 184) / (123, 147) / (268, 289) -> -2.16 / 2.65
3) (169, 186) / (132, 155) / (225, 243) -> -1.66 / 2.62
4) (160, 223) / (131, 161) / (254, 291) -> -2.00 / 2.6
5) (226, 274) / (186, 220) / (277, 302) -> 0.29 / 2.38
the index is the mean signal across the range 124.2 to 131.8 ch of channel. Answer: 2.65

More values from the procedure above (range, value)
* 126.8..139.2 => 2.77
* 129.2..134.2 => 2.72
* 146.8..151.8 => 2.6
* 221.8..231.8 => 2.45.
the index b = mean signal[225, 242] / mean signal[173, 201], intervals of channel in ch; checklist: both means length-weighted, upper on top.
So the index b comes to 0.86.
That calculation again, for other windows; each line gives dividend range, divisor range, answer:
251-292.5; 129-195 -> 0.82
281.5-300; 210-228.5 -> 0.88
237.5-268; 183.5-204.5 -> 0.89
